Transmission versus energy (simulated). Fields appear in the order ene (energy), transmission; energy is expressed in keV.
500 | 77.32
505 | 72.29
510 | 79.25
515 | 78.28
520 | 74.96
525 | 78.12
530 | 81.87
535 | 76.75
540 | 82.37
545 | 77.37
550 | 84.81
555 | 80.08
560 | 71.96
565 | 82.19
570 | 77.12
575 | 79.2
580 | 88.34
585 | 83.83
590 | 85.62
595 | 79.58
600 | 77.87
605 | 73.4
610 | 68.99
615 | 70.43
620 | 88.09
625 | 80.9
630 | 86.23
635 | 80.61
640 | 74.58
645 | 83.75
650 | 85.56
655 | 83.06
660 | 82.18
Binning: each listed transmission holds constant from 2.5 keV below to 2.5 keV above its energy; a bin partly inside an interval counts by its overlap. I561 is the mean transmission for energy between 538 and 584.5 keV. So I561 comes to 80.5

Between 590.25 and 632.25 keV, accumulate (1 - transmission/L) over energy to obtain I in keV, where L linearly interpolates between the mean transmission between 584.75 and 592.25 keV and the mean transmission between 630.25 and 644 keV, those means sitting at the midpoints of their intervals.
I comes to 2.0 keV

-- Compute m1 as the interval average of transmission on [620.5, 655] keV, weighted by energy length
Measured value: 82.4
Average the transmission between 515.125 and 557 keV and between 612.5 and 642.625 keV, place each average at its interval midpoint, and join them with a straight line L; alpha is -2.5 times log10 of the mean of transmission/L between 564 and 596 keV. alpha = -0.03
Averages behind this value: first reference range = 79.5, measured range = 82.4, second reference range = 80.2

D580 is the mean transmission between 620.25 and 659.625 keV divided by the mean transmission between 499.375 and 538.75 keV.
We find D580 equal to 1.06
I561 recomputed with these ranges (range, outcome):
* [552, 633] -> 79.7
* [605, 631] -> 78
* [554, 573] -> 77.7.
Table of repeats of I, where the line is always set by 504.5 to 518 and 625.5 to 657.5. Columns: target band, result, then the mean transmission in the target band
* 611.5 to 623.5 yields 0.4 keV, 78.5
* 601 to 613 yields 1.3 keV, 72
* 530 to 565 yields -0.3 keV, 79.3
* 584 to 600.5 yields -0.3 keV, 82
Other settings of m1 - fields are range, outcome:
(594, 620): 75.1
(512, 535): 78.2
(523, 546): 79.4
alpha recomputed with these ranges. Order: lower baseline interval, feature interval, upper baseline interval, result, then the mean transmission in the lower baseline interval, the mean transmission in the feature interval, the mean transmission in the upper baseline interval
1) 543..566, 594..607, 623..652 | 0.05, 79.1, 76.8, 81.9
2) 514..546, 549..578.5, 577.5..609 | 0.01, 78.6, 79.3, 80.8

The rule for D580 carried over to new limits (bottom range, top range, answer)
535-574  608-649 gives 1.00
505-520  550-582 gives 1.04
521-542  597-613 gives 0.93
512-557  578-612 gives 1.00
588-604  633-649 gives 1.00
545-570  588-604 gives 1.01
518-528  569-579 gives 1.04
